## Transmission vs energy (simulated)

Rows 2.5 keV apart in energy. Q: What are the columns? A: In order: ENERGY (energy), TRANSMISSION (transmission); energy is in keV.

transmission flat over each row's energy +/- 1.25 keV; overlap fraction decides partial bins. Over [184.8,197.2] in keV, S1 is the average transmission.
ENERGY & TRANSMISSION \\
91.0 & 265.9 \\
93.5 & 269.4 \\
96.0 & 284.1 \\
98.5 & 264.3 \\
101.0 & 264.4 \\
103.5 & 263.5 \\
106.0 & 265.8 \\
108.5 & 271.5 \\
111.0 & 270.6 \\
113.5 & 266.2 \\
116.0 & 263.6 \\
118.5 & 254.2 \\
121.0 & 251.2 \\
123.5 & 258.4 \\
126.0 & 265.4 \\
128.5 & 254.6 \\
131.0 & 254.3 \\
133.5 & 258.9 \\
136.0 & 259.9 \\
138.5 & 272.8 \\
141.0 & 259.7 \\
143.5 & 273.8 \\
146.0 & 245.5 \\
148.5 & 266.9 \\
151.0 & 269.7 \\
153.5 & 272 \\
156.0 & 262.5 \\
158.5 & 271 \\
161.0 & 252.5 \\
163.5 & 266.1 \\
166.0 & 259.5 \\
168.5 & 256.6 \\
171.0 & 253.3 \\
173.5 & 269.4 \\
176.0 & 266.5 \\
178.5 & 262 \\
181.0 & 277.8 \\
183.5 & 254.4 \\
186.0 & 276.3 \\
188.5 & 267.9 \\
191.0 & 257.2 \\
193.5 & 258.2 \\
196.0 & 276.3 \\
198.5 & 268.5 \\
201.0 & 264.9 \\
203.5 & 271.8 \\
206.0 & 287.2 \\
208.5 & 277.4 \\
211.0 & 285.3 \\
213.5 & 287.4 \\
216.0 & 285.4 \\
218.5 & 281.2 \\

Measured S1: 267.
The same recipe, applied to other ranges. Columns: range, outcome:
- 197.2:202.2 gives 267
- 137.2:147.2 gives 263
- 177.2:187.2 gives 268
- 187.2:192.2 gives 263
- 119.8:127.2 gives 258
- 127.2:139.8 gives 260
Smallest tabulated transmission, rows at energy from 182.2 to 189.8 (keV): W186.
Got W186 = 254.4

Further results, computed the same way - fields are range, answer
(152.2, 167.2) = 252.5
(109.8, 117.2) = 263.6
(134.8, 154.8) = 245.5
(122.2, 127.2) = 258.4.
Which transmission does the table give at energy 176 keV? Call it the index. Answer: 266.5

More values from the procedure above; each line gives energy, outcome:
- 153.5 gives 272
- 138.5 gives 272.8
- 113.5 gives 266.2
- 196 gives 276.3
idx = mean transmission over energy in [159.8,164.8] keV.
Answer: 259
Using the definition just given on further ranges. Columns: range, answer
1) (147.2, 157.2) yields 268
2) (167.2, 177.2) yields 261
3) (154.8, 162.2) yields 262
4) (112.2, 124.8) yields 259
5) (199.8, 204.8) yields 269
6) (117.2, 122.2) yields 253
